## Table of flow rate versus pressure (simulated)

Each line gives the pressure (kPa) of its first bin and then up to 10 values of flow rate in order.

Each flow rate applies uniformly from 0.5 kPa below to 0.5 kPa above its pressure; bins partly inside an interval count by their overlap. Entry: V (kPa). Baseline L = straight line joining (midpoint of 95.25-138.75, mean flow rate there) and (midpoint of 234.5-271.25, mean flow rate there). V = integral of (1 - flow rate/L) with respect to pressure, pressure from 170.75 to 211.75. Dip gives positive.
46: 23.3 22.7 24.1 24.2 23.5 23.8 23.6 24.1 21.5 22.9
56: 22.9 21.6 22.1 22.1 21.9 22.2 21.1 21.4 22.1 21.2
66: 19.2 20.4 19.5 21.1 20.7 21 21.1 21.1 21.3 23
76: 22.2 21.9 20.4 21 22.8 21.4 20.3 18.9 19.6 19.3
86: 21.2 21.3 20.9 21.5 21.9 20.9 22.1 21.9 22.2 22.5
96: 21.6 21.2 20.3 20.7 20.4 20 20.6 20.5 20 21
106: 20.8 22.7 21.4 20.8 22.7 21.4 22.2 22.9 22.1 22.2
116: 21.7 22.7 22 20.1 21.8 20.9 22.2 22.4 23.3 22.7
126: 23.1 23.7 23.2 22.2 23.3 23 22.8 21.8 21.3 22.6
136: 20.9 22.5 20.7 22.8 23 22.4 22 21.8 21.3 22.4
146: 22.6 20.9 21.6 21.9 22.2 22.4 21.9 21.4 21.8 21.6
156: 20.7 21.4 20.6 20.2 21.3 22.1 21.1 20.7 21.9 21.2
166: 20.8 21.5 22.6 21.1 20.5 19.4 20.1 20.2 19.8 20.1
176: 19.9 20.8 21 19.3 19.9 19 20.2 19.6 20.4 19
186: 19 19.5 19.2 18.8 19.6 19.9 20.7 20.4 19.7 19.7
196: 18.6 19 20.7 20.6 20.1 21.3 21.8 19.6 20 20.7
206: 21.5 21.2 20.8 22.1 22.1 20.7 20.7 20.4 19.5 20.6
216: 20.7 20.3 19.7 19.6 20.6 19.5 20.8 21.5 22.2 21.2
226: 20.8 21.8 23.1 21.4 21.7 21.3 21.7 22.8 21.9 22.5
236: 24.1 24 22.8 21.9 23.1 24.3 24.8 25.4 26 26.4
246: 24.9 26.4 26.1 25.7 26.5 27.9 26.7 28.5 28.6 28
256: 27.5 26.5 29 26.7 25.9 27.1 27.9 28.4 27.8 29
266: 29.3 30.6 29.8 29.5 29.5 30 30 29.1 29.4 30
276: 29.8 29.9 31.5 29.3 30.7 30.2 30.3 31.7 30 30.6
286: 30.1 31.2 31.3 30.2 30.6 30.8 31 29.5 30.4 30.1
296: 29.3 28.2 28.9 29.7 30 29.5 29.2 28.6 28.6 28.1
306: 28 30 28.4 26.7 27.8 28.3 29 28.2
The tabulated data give 7.2 kPa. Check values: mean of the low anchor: 21.8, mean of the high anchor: 26.7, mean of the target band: 20.2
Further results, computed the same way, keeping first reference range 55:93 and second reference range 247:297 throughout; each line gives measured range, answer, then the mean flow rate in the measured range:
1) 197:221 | 5.42 kPa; 20.6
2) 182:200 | 4.31 kPa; 19.7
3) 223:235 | 2.45 kPa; 21.8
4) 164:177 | 2.29 kPa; 20.7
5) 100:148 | 2.69 kPa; 21.9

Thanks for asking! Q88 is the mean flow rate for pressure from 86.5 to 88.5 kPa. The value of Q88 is 21.1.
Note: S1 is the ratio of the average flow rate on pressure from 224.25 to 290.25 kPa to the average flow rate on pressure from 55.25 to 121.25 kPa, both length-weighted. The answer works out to 1.27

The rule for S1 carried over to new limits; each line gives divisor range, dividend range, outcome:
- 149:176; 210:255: 1.09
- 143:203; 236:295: 1.37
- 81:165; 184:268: 1.06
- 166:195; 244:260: 1.34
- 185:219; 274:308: 1.48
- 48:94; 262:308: 1.38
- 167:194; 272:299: 1.51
